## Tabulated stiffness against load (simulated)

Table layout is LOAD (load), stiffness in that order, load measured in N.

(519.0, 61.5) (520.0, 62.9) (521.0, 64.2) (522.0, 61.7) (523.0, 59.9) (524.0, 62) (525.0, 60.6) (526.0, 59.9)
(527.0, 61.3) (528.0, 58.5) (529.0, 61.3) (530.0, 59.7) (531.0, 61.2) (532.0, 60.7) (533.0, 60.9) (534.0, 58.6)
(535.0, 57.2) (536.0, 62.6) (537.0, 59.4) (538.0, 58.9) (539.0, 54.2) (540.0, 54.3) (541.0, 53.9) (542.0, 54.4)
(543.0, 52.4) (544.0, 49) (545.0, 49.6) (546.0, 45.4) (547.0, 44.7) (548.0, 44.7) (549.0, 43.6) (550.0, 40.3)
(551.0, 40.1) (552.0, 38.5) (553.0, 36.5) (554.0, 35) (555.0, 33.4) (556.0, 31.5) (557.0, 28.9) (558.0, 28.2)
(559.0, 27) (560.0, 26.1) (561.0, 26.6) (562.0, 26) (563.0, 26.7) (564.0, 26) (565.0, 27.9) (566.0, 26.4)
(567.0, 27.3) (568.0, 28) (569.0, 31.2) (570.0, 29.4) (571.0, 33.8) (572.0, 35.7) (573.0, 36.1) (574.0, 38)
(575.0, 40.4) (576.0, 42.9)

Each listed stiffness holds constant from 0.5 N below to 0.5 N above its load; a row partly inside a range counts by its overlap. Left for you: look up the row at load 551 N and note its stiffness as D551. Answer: 40.1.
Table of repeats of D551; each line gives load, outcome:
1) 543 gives 52.4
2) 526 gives 59.9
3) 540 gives 54.3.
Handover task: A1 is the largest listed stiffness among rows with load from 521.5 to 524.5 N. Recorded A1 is 62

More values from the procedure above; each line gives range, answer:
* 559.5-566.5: 27.9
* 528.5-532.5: 61.3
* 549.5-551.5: 40.3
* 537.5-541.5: 58.9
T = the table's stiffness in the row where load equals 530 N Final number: 59.7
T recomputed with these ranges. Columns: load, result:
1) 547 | 44.7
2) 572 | 35.7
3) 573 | 36.1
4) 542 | 54.4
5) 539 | 54.2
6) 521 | 64.2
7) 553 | 36.5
